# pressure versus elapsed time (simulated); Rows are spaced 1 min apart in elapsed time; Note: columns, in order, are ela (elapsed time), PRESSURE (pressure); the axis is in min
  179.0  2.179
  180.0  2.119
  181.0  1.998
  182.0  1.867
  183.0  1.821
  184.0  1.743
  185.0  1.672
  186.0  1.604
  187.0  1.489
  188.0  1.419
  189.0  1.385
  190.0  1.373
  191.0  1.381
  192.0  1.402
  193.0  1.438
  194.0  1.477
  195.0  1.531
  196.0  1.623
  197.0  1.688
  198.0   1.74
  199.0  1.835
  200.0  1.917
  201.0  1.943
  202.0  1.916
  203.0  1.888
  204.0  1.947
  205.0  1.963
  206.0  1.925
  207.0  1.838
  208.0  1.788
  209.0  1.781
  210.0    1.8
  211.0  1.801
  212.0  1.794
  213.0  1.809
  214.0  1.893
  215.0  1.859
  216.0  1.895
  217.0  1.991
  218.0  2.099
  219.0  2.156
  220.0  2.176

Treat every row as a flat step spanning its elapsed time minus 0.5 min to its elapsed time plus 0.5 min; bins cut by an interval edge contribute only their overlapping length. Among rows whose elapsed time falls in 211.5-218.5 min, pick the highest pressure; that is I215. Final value 2.099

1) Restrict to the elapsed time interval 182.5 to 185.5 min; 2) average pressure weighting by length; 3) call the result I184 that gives 1.75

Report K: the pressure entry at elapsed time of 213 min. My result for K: 1.809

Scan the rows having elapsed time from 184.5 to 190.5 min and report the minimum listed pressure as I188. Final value 1.373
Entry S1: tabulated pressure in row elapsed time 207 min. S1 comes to 1.838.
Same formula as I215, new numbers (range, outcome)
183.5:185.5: 1.743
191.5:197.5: 1.688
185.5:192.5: 1.604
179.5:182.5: 2.119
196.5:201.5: 1.943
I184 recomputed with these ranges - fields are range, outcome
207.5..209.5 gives 1.78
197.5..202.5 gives 1.87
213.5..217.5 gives 1.91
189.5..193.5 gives 1.4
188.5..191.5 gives 1.38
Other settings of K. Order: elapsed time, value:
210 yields 1.8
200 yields 1.917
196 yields 1.623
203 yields 1.888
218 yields 2.099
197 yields 1.688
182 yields 1.867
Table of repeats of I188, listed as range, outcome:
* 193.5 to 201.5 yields 1.477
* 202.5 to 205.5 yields 1.888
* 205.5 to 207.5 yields 1.838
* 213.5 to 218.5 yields 1.859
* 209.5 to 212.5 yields 1.794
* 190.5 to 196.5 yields 1.381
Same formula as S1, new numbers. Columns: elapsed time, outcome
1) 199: 1.835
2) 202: 1.916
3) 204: 1.947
